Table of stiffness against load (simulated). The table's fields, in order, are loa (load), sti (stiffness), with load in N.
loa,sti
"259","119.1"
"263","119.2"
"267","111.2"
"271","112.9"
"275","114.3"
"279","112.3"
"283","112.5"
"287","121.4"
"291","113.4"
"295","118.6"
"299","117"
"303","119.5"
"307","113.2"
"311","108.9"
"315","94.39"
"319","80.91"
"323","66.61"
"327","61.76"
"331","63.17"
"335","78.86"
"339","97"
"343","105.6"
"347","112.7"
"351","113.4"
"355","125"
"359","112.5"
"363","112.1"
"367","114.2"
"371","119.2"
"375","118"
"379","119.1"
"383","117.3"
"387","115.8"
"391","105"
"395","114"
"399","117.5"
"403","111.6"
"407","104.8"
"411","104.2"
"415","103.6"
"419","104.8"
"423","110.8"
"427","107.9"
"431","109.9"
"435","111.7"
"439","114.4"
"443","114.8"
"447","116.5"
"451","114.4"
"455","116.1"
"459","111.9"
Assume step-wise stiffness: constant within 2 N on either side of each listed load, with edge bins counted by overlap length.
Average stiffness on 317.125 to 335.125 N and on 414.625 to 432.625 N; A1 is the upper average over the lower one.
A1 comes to 1.6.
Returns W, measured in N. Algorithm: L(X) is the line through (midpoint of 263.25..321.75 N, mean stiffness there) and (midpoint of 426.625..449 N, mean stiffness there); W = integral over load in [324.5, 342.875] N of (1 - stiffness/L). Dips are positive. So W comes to 5.5 N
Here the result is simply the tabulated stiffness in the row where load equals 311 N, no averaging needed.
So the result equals 108.9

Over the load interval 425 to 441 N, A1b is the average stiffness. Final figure 111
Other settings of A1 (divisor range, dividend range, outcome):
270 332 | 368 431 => 1.09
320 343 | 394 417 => 1.42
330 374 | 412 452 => 1.04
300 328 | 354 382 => 1.24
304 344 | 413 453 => 1.27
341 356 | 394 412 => 0.97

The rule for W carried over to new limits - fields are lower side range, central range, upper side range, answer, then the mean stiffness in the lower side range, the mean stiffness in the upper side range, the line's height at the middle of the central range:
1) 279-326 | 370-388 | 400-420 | -2.00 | 105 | 106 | 106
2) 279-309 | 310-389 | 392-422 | 7.40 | 116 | 109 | 112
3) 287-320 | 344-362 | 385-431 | -0.92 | 110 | 109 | 110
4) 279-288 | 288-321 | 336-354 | 1.14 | 115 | 107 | 112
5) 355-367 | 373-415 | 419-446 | 0.32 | 115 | 111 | 113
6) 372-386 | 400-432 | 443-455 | 2.53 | 118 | 115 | 117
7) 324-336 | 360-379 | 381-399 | -3.61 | 66.9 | 114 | 97.6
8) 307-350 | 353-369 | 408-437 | -3.48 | 88.8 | 107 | 95.3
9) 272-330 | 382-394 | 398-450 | -0.47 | 103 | 110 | 108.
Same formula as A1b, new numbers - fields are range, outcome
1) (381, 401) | 114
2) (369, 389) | 118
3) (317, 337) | 70.3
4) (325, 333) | 62.5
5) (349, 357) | 119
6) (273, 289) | 115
